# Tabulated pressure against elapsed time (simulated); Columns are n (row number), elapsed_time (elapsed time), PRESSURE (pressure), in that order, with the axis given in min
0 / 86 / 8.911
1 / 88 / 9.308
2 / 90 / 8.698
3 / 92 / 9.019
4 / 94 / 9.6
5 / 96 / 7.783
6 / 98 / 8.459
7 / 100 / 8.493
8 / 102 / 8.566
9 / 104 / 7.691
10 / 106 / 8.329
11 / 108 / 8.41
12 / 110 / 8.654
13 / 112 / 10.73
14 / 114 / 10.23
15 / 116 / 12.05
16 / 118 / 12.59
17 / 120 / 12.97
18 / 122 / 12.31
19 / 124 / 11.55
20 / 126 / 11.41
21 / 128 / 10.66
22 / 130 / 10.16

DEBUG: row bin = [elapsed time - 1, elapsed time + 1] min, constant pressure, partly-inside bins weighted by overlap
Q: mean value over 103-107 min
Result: 8.01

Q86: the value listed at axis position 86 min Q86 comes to 8.911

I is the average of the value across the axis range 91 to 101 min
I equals 8.67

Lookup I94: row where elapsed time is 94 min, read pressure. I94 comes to 9.6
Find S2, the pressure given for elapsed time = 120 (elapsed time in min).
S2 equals 12.97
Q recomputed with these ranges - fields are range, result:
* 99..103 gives 8.53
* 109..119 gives 10.9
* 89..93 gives 8.86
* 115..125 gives 12.3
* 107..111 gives 8.53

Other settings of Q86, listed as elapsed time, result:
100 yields 8.493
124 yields 11.55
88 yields 9.308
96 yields 7.783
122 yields 12.31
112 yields 10.73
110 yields 8.654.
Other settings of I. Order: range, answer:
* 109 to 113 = 9.69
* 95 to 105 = 8.2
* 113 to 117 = 11.1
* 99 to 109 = 8.3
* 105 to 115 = 9.27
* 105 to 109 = 8.37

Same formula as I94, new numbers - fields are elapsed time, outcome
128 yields 10.66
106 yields 8.329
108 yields 8.41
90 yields 8.698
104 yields 7.691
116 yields 12.05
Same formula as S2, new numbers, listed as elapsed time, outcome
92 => 9.019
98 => 8.459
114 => 10.23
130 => 10.16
